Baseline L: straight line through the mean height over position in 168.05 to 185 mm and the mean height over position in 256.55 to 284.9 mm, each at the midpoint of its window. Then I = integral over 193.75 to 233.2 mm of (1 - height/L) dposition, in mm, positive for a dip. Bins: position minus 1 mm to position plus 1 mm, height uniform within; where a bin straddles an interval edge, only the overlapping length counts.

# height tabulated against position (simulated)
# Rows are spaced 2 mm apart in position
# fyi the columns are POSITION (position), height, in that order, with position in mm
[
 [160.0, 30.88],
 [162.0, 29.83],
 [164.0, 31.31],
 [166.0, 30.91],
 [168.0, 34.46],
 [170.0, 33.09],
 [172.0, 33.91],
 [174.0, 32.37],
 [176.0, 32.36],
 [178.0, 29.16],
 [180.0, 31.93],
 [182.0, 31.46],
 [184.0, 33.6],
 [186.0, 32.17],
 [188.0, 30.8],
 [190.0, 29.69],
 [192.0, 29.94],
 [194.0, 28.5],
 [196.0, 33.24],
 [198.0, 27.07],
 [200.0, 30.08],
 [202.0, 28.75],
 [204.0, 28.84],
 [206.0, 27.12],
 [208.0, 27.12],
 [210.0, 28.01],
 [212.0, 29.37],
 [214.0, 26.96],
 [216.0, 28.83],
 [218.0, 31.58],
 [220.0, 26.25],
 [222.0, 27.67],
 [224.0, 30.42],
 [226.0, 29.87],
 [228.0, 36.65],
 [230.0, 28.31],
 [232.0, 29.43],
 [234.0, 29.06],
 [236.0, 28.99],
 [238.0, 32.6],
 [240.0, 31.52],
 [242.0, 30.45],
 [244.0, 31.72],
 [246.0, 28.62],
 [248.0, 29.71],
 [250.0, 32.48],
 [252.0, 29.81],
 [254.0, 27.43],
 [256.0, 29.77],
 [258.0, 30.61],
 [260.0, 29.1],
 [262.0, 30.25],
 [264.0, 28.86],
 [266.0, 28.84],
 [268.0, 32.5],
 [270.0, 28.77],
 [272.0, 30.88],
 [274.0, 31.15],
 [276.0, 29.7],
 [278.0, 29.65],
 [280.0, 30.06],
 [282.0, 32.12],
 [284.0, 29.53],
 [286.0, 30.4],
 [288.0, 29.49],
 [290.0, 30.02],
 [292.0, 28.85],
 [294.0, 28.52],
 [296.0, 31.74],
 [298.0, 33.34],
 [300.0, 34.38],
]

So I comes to 2.8 mm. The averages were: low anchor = 32.4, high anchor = 30.1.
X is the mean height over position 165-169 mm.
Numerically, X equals 32.7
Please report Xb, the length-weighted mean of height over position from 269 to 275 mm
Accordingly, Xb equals 30.3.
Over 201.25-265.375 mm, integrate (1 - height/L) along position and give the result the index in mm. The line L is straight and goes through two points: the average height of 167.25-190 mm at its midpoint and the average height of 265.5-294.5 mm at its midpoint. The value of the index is 3.0 mm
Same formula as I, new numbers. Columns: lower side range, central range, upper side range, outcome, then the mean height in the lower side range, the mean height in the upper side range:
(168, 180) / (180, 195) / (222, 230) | 0.5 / 32.3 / 31.2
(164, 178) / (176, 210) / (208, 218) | 0.5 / 32.5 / 28.5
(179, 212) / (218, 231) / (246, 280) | 0.0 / 29.9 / 29.9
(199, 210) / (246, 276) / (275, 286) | -0.2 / 28.3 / 30.2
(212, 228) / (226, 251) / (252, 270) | -1.1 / 29.3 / 29.6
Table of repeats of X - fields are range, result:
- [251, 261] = 29.3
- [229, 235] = 28.9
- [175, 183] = 31.2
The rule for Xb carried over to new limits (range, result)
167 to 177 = 33.2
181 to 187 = 32.4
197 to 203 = 28.6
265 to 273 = 30.2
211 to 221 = 28.6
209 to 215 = 28.1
